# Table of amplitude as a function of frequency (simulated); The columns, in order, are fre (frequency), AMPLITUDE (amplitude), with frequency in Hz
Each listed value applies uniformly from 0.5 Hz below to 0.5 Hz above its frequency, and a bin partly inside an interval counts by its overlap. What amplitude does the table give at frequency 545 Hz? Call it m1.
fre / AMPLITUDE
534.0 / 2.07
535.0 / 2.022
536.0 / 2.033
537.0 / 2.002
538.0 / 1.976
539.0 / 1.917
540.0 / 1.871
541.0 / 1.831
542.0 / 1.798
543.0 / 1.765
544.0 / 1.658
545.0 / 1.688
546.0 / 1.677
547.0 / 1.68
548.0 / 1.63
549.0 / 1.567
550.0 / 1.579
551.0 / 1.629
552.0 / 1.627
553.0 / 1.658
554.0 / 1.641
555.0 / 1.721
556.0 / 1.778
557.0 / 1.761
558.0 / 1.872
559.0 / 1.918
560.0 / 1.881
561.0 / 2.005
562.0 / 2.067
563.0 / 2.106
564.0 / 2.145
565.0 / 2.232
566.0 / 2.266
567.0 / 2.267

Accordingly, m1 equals 1.688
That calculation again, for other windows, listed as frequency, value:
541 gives 1.831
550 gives 1.579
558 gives 1.872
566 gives 2.266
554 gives 1.641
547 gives 1.68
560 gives 1.881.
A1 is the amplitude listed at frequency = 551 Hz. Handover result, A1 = 1.629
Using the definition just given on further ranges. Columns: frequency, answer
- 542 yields 1.798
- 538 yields 1.976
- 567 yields 2.267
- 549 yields 1.567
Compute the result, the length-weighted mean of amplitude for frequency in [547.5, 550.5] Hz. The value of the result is 1.59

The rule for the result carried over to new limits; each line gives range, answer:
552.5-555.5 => 1.67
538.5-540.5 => 1.89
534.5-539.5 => 1.99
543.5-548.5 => 1.67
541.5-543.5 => 1.78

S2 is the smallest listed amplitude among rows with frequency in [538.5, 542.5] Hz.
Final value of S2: 1.798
